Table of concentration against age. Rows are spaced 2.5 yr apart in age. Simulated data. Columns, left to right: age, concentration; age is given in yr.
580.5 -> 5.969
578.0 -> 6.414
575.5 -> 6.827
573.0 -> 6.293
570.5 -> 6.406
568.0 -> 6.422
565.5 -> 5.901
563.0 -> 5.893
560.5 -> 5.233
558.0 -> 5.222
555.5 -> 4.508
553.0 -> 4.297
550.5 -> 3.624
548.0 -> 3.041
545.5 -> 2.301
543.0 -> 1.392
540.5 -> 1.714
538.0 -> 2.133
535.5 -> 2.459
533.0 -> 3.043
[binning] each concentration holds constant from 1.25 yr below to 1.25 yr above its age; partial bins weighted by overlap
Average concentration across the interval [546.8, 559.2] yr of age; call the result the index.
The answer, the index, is 4.14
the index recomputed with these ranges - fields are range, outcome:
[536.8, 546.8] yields 1.89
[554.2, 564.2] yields 5.21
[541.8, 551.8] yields 2.6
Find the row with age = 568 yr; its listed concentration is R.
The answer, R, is 6.422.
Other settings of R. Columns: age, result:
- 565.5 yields 5.901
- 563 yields 5.893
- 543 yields 1.392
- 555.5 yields 4.508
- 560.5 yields 5.233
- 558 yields 5.222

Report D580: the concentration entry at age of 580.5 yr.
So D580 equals 5.969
